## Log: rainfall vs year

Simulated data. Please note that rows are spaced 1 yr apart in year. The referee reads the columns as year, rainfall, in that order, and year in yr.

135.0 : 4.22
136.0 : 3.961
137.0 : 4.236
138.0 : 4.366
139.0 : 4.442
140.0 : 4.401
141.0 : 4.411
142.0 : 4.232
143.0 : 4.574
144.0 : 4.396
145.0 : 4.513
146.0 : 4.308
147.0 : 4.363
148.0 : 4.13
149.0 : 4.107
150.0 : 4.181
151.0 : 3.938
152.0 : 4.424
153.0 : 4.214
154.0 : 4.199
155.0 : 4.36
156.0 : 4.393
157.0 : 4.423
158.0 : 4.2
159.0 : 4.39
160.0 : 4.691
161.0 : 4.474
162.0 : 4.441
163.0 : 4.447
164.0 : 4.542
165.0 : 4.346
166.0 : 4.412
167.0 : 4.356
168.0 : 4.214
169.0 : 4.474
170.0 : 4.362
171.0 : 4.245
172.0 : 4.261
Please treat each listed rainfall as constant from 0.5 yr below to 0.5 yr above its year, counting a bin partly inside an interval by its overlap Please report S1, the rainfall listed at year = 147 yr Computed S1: 4.363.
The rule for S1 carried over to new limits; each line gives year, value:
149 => 4.107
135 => 4.22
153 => 4.214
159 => 4.39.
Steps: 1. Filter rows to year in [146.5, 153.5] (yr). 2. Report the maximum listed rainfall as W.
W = 4.424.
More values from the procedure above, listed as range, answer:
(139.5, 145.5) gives 4.574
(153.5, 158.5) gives 4.423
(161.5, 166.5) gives 4.542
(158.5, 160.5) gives 4.691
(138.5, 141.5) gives 4.442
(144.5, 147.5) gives 4.513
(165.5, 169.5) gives 4.474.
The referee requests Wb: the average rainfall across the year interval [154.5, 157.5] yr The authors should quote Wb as 4.39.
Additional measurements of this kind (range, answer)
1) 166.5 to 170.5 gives 4.35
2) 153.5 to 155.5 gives 4.28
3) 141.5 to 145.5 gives 4.43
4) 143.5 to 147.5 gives 4.39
